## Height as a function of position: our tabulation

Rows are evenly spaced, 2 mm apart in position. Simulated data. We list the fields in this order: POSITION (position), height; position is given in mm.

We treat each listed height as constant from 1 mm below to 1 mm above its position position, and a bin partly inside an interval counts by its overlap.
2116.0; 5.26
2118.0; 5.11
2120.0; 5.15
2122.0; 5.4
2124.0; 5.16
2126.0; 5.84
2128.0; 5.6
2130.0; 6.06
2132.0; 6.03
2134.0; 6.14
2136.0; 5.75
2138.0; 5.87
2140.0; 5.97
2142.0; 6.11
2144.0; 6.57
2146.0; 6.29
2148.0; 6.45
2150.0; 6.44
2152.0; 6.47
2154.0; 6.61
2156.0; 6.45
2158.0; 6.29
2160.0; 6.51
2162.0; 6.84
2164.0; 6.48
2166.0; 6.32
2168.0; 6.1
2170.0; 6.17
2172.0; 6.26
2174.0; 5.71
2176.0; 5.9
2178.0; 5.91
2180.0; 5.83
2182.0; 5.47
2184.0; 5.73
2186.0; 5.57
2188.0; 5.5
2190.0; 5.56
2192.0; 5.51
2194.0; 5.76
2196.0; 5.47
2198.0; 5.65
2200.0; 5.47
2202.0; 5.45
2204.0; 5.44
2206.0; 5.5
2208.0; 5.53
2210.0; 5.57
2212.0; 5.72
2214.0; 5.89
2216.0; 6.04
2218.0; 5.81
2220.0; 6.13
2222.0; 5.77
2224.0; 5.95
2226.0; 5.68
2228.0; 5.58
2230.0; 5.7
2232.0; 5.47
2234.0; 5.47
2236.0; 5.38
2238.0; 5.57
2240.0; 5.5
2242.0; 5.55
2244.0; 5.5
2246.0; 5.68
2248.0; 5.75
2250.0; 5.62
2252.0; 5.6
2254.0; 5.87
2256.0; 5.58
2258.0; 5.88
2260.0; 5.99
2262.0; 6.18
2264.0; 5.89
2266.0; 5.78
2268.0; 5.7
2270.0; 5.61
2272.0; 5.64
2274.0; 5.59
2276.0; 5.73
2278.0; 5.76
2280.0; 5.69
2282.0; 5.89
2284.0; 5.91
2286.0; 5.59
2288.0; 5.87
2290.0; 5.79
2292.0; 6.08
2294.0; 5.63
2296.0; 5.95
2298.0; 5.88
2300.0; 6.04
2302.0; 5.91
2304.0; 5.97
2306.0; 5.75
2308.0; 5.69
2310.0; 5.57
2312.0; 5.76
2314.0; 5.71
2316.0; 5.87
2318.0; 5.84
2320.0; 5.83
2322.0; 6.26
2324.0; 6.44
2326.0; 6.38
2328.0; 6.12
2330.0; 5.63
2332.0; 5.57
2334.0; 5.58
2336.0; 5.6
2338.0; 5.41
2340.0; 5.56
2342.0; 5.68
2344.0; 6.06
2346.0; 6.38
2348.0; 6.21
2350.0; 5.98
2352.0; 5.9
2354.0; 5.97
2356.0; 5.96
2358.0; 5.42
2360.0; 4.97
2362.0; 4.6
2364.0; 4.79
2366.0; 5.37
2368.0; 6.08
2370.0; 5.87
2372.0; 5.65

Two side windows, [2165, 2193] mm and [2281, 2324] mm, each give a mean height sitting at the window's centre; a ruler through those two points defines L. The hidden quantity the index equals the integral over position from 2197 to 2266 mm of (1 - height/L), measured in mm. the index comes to 1.8 mm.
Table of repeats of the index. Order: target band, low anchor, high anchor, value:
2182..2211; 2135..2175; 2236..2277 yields 2.4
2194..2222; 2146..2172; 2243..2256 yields 1.5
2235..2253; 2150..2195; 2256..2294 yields 0.9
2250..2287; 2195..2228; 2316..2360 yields 0.0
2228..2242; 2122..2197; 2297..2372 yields 0.9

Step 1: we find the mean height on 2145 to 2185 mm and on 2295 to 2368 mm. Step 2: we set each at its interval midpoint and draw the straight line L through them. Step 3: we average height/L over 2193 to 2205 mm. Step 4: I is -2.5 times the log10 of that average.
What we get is 0.108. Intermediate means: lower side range 6.21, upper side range 5.77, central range 5.54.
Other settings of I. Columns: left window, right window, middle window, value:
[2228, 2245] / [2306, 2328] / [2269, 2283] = 0.004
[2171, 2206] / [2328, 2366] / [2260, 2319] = -0.031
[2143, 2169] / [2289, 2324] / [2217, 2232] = 0.074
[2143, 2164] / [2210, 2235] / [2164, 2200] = 0.071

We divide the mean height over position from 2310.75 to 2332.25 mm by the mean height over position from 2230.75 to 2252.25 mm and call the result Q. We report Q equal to 1.07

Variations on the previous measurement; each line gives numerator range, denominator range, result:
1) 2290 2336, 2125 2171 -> 0.94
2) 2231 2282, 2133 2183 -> 0.92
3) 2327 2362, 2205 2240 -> 1.01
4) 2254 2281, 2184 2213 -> 1.04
